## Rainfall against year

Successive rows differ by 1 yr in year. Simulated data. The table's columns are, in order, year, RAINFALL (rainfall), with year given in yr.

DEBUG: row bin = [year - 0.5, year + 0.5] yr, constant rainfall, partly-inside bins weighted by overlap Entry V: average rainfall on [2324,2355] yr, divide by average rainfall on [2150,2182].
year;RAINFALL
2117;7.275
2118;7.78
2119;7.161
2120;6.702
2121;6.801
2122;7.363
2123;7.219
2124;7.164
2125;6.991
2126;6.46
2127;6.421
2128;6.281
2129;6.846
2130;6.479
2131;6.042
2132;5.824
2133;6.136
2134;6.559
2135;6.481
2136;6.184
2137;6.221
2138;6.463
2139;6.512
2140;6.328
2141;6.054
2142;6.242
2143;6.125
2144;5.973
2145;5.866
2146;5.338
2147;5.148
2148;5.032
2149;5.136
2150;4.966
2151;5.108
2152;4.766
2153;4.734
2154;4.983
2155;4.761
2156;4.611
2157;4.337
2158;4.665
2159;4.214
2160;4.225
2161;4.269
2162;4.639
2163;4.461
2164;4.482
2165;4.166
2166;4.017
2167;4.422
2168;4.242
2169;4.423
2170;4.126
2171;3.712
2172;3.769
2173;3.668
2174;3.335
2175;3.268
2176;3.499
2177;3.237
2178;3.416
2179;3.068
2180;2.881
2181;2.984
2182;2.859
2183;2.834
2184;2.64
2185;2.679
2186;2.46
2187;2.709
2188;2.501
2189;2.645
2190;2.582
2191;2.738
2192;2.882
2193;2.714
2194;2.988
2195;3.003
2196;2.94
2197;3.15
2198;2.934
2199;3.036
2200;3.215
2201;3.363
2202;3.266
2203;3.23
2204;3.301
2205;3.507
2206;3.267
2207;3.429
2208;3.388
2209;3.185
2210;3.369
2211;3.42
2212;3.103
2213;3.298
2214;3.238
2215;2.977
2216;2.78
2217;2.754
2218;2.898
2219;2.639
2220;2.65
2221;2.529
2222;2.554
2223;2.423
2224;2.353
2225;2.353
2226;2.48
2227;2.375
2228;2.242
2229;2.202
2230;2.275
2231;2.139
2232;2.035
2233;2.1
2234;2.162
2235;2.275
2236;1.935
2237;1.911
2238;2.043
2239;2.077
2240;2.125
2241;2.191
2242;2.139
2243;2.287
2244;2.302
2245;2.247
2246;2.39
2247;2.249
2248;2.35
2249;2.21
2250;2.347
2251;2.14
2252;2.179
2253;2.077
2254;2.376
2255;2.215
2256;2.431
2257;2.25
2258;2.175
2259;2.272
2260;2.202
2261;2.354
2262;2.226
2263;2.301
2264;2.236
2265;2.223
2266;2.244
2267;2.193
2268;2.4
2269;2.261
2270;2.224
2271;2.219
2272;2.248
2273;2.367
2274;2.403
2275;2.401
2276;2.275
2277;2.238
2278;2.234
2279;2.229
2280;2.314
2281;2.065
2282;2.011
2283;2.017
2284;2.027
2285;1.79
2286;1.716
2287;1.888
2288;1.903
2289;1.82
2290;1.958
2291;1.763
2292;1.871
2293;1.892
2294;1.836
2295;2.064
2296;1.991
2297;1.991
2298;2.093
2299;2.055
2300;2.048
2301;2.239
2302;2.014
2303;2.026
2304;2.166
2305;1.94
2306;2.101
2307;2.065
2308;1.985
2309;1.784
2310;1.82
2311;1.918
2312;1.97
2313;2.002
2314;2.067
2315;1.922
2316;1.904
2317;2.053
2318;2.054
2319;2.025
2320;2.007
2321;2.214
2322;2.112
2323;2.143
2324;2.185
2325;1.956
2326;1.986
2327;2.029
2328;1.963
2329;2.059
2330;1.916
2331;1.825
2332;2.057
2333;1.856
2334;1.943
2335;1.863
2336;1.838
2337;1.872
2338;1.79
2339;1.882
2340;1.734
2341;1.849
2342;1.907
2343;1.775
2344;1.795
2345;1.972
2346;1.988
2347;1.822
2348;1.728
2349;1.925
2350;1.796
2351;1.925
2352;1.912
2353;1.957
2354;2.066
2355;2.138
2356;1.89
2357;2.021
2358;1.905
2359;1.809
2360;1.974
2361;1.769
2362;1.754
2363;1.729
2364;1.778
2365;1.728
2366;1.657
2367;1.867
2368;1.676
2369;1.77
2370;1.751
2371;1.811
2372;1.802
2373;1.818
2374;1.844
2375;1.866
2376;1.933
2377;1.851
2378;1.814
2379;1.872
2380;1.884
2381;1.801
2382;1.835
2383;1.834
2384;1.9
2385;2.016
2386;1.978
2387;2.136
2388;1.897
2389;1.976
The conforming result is 0.5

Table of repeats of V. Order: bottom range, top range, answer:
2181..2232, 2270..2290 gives 0.74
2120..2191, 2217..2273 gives 0.47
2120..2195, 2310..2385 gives 0.40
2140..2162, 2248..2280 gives 0.44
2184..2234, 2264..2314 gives 0.74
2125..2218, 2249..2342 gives 0.49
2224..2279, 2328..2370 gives 0.83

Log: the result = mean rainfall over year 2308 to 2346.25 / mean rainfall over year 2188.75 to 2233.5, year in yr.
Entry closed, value 0.69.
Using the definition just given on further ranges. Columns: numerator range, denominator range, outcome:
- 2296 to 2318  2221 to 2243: 0.91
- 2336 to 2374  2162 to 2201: 0.56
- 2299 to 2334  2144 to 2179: 0.46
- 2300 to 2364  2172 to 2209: 0.64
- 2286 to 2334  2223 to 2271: 0.89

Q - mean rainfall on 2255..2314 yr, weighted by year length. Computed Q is 2.1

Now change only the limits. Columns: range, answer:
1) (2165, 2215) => 3.23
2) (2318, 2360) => 1.94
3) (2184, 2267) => 2.58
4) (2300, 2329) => 2.02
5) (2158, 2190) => 3.55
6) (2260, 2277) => 2.28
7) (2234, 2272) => 2.22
